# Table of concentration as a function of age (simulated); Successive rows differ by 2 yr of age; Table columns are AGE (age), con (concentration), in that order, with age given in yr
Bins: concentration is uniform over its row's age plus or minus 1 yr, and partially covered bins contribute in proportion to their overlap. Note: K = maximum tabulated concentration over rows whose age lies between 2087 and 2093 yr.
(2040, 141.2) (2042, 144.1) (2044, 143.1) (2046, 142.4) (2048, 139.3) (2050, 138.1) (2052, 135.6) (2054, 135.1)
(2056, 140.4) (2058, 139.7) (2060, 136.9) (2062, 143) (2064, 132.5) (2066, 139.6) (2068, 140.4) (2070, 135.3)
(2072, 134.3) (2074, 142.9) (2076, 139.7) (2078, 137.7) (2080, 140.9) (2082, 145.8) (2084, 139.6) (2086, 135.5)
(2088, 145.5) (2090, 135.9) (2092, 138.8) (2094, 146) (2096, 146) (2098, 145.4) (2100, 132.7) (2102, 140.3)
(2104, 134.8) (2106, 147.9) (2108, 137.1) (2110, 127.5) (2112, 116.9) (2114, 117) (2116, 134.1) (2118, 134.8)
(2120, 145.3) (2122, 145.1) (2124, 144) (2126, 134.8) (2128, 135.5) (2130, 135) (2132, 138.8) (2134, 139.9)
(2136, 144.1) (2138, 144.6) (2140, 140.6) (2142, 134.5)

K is 145.5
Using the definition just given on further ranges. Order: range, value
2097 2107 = 147.9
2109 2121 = 145.3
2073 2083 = 145.8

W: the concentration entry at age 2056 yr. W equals 140.4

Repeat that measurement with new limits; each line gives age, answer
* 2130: 135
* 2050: 138.1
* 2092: 138.8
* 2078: 137.7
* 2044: 143.1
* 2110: 127.5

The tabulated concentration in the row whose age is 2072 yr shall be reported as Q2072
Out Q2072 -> 134.3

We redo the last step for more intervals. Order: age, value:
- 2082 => 145.8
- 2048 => 139.3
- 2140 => 140.6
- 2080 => 140.9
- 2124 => 144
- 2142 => 134.5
